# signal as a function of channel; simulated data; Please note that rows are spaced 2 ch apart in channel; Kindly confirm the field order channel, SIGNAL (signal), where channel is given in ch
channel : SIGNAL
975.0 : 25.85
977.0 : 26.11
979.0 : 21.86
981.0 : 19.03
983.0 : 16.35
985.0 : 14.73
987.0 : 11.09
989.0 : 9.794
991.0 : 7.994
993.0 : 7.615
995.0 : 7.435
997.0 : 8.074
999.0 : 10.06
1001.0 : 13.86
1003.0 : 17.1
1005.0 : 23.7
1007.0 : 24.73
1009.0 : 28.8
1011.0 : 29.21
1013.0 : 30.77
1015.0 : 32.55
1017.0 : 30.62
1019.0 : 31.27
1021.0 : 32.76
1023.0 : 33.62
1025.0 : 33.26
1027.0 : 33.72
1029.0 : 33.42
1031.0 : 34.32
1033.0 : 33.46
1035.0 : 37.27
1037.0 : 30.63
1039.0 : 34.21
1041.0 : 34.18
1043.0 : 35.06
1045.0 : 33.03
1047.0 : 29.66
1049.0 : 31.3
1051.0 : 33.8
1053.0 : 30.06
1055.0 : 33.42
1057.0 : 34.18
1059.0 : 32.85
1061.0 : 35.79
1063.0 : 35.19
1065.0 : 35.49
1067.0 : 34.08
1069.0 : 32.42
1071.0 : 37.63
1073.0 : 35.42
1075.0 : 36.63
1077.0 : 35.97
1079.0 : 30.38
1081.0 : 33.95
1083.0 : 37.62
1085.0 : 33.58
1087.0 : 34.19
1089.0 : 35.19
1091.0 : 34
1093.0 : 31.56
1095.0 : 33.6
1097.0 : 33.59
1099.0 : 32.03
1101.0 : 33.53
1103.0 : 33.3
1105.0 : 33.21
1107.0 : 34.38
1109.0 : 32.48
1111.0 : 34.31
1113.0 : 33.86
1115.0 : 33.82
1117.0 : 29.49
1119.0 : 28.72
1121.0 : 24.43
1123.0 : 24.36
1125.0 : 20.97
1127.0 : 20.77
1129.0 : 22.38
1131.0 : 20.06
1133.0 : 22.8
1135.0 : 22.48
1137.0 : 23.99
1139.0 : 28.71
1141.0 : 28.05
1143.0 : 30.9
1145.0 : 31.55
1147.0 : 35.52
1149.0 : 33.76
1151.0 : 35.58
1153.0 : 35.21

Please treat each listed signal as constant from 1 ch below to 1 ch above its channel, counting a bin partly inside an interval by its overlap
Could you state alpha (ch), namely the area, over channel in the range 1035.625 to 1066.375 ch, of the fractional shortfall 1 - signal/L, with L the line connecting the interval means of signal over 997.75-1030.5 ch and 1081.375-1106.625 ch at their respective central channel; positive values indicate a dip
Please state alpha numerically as -3.0 ch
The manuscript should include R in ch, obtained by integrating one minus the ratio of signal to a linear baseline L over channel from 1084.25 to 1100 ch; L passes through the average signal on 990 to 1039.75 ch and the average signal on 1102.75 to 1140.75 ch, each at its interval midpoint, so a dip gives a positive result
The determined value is -3.8 ch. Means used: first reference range 25.6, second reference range 27.5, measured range 33.5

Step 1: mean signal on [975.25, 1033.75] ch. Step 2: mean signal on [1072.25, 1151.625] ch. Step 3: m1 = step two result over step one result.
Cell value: 1.4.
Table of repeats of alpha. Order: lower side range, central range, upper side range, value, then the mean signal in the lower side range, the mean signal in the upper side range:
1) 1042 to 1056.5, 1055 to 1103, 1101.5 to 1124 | -3.7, 32.4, 31.2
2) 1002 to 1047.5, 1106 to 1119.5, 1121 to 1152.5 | -2.3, 31.2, 26.9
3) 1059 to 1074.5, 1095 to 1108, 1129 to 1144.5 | -1.4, 35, 25.3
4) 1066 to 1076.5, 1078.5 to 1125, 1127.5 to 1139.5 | -4.7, 35.3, 23.1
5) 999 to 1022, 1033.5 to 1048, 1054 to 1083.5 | -1.4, 26.1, 34.7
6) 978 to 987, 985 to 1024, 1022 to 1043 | 8.1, 17.2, 33.9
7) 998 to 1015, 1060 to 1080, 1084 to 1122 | -3.9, 22.9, 32.6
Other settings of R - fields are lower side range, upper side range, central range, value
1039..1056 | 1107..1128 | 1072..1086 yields -1.80 ch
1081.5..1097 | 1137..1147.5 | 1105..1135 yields 4.26 ch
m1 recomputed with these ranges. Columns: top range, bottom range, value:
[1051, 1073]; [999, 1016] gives 1.41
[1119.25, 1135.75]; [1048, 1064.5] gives 0.68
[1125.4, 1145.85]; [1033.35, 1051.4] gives 0.75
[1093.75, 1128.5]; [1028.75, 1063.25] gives 0.91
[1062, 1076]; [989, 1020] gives 1.77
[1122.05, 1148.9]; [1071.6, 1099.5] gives 0.76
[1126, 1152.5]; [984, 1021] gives 1.43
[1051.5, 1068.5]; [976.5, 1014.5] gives 1.95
